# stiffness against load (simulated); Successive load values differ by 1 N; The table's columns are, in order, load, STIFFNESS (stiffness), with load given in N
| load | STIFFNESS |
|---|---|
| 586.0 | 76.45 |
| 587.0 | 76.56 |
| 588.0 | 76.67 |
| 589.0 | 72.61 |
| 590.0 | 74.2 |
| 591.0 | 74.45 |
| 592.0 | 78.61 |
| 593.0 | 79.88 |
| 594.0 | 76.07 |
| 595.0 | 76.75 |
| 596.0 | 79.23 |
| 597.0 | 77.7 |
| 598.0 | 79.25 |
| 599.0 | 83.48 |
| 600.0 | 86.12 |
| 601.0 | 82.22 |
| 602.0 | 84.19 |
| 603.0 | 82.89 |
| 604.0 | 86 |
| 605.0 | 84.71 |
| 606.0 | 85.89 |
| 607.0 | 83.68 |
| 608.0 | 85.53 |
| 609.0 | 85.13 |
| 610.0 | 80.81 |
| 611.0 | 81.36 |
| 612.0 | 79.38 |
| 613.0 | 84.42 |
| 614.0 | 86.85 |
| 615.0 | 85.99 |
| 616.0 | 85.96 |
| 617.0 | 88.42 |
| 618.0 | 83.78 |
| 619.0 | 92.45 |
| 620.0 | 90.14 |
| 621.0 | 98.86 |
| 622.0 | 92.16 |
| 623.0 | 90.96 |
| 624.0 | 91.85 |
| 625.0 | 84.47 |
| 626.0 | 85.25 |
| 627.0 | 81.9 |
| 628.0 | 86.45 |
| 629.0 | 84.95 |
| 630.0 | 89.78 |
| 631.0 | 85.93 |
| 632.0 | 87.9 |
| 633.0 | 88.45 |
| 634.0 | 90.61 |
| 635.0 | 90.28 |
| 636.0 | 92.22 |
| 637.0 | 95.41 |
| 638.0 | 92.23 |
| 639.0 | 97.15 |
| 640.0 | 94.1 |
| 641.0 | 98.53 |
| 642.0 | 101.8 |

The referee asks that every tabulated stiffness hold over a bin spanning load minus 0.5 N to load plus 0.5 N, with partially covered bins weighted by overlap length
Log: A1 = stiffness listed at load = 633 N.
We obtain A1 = 88.45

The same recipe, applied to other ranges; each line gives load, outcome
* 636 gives 92.22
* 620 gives 90.14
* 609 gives 85.13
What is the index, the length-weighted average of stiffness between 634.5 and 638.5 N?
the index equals 92.5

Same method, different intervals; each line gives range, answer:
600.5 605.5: 84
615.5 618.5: 86.1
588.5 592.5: 75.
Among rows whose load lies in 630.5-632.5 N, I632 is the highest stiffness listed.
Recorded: 87.9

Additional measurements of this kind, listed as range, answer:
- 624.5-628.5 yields 86.45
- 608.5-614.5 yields 86.85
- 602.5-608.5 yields 86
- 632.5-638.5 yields 95.41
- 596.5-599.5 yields 83.48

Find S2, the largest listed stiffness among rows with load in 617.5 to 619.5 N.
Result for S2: 92.45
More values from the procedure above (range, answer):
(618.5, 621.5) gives 98.86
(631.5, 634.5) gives 90.61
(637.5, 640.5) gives 97.15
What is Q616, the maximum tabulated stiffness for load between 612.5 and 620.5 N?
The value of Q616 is 92.45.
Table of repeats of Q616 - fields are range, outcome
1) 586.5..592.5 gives 78.61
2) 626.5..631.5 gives 89.78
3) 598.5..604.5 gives 86.12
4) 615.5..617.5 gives 88.42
